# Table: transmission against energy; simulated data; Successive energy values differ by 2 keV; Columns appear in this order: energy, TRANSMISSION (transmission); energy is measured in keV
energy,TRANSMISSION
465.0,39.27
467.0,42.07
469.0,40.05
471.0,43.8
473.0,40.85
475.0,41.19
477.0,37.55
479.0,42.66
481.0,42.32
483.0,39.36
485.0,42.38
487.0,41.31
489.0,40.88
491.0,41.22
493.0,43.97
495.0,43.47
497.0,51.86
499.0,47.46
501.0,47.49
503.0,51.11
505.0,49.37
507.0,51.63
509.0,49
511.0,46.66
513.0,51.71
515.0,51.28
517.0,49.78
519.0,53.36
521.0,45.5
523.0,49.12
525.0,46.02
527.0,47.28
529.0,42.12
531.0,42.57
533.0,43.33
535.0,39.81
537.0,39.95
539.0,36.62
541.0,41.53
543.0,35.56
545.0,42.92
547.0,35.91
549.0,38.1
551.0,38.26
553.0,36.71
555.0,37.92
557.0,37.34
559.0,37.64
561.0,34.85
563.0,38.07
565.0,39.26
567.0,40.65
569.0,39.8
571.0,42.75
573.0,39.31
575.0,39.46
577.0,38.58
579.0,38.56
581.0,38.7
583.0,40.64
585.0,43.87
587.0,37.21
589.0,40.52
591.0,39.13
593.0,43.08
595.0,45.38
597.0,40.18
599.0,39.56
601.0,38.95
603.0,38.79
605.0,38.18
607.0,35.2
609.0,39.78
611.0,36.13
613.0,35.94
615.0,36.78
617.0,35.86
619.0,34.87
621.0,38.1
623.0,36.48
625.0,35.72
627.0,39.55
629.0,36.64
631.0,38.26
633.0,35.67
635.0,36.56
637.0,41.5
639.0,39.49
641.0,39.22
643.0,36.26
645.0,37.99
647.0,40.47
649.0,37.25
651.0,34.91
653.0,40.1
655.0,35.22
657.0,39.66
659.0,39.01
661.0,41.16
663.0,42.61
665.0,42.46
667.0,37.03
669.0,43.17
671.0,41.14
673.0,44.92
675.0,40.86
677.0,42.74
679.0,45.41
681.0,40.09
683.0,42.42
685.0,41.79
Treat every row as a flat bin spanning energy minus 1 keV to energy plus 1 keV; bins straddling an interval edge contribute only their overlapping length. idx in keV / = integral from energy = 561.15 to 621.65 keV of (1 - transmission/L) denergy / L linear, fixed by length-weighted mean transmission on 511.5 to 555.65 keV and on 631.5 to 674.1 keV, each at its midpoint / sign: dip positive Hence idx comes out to 3.2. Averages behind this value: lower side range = 43.1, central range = 39.1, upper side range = 39.3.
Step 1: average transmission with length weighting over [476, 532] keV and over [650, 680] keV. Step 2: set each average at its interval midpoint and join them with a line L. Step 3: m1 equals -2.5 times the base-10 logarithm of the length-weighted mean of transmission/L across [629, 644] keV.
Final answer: 0.10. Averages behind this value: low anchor 46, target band 38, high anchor 40.7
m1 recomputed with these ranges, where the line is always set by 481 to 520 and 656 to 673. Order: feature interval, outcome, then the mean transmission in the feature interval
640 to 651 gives 0.10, 37.9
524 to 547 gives 0.11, 41.4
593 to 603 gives 0.06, 41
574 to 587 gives 0.11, 39.8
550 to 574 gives 0.16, 38.5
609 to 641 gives 0.14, 37.3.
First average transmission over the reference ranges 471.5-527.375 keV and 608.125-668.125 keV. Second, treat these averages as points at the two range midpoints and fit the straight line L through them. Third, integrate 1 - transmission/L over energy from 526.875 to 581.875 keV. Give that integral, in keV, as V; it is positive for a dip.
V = 4.48 keV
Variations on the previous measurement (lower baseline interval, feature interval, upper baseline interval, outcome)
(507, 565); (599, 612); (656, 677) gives 1.2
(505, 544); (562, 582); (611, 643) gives 1.1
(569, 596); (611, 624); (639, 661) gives 1.0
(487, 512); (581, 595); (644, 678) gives 0.7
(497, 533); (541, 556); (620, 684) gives 2.6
